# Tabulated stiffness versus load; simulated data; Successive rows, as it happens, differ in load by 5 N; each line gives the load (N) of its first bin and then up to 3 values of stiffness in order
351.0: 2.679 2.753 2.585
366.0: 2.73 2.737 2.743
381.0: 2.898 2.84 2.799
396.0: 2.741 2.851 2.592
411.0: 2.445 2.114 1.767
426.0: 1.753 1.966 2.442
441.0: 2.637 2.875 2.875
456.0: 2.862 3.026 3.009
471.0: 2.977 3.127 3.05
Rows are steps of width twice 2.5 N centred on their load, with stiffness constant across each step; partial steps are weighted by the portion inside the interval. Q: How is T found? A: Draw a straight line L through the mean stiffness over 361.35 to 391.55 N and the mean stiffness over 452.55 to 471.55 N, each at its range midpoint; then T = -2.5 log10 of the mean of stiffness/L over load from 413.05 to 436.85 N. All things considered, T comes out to 0.404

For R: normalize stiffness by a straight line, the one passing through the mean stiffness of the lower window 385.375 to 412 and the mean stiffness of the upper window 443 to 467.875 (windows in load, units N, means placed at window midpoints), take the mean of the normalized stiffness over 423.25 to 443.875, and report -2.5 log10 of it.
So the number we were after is 0.28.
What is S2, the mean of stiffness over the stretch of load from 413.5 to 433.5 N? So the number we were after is 1.9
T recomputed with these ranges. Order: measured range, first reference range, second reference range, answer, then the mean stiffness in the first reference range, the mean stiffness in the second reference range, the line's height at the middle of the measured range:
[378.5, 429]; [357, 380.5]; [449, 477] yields 0.137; 2.72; 2.97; 2.81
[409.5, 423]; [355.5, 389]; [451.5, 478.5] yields 0.339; 2.76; 2.99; 2.87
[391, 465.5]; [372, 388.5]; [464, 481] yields 0.166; 2.82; 3.04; 2.93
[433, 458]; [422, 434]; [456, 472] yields -0.133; 1.87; 2.98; 2.41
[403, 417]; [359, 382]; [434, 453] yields 0.123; 2.73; 2.71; 2.72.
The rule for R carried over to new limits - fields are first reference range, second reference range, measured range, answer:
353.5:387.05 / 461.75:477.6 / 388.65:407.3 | 0.03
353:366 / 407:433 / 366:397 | -0.14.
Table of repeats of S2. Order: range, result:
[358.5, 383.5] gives 2.74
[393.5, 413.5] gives 2.66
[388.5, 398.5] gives 2.77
